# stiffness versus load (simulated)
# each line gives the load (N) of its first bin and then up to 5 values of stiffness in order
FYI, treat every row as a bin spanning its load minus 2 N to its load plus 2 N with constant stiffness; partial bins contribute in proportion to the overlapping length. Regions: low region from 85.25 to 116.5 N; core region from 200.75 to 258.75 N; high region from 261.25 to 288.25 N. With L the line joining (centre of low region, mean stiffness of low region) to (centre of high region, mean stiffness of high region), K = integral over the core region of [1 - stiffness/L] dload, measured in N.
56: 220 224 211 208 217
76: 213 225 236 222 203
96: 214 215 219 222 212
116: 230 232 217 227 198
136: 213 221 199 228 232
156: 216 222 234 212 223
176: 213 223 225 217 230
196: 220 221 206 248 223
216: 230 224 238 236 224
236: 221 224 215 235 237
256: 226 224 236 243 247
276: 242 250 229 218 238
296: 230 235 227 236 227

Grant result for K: 1.4 N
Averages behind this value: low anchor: 217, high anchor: 239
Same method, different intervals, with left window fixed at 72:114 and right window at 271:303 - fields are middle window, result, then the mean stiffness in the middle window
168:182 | 0.4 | 219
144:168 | 0.1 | 223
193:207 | 0.5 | 219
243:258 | 0.2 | 229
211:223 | 0.1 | 227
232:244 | 0.5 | 222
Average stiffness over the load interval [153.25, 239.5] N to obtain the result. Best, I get 224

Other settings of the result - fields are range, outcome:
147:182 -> 222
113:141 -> 219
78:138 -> 219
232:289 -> 232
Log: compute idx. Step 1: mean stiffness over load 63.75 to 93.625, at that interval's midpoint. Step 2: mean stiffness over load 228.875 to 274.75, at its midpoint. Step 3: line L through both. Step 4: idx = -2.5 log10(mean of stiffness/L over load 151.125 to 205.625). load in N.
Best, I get 0.02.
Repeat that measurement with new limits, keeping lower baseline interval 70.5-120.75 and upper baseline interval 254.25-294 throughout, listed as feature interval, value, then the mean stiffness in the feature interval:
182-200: 0.03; 223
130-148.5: 0.07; 210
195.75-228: 0.01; 227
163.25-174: 0.02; 222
